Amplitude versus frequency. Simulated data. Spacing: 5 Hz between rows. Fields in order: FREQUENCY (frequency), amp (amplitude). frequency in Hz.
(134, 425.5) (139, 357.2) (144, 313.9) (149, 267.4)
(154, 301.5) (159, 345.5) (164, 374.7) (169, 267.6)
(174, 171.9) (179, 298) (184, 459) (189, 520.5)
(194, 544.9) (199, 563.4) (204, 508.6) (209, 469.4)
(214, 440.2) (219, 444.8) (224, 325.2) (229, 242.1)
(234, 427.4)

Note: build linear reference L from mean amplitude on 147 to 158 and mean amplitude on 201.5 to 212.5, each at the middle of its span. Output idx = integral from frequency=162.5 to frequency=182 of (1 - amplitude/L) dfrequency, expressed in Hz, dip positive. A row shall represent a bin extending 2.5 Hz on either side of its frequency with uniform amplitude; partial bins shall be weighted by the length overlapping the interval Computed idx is 4.45 Hz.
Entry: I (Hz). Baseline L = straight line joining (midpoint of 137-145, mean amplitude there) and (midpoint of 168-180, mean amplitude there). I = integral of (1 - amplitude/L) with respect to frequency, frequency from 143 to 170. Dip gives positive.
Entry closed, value -2.49 Hz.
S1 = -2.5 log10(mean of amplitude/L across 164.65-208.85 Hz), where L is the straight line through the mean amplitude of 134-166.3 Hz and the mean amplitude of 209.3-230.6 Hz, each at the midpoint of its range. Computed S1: -0.16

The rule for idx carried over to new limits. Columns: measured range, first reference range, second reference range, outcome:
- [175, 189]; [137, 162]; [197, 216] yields 1.35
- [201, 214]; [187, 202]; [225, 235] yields -0.63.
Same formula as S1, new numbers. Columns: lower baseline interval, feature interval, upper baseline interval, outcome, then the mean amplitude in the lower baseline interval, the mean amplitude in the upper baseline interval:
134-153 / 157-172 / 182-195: 0.25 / 327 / 506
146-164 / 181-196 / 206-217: -0.24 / 315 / 457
